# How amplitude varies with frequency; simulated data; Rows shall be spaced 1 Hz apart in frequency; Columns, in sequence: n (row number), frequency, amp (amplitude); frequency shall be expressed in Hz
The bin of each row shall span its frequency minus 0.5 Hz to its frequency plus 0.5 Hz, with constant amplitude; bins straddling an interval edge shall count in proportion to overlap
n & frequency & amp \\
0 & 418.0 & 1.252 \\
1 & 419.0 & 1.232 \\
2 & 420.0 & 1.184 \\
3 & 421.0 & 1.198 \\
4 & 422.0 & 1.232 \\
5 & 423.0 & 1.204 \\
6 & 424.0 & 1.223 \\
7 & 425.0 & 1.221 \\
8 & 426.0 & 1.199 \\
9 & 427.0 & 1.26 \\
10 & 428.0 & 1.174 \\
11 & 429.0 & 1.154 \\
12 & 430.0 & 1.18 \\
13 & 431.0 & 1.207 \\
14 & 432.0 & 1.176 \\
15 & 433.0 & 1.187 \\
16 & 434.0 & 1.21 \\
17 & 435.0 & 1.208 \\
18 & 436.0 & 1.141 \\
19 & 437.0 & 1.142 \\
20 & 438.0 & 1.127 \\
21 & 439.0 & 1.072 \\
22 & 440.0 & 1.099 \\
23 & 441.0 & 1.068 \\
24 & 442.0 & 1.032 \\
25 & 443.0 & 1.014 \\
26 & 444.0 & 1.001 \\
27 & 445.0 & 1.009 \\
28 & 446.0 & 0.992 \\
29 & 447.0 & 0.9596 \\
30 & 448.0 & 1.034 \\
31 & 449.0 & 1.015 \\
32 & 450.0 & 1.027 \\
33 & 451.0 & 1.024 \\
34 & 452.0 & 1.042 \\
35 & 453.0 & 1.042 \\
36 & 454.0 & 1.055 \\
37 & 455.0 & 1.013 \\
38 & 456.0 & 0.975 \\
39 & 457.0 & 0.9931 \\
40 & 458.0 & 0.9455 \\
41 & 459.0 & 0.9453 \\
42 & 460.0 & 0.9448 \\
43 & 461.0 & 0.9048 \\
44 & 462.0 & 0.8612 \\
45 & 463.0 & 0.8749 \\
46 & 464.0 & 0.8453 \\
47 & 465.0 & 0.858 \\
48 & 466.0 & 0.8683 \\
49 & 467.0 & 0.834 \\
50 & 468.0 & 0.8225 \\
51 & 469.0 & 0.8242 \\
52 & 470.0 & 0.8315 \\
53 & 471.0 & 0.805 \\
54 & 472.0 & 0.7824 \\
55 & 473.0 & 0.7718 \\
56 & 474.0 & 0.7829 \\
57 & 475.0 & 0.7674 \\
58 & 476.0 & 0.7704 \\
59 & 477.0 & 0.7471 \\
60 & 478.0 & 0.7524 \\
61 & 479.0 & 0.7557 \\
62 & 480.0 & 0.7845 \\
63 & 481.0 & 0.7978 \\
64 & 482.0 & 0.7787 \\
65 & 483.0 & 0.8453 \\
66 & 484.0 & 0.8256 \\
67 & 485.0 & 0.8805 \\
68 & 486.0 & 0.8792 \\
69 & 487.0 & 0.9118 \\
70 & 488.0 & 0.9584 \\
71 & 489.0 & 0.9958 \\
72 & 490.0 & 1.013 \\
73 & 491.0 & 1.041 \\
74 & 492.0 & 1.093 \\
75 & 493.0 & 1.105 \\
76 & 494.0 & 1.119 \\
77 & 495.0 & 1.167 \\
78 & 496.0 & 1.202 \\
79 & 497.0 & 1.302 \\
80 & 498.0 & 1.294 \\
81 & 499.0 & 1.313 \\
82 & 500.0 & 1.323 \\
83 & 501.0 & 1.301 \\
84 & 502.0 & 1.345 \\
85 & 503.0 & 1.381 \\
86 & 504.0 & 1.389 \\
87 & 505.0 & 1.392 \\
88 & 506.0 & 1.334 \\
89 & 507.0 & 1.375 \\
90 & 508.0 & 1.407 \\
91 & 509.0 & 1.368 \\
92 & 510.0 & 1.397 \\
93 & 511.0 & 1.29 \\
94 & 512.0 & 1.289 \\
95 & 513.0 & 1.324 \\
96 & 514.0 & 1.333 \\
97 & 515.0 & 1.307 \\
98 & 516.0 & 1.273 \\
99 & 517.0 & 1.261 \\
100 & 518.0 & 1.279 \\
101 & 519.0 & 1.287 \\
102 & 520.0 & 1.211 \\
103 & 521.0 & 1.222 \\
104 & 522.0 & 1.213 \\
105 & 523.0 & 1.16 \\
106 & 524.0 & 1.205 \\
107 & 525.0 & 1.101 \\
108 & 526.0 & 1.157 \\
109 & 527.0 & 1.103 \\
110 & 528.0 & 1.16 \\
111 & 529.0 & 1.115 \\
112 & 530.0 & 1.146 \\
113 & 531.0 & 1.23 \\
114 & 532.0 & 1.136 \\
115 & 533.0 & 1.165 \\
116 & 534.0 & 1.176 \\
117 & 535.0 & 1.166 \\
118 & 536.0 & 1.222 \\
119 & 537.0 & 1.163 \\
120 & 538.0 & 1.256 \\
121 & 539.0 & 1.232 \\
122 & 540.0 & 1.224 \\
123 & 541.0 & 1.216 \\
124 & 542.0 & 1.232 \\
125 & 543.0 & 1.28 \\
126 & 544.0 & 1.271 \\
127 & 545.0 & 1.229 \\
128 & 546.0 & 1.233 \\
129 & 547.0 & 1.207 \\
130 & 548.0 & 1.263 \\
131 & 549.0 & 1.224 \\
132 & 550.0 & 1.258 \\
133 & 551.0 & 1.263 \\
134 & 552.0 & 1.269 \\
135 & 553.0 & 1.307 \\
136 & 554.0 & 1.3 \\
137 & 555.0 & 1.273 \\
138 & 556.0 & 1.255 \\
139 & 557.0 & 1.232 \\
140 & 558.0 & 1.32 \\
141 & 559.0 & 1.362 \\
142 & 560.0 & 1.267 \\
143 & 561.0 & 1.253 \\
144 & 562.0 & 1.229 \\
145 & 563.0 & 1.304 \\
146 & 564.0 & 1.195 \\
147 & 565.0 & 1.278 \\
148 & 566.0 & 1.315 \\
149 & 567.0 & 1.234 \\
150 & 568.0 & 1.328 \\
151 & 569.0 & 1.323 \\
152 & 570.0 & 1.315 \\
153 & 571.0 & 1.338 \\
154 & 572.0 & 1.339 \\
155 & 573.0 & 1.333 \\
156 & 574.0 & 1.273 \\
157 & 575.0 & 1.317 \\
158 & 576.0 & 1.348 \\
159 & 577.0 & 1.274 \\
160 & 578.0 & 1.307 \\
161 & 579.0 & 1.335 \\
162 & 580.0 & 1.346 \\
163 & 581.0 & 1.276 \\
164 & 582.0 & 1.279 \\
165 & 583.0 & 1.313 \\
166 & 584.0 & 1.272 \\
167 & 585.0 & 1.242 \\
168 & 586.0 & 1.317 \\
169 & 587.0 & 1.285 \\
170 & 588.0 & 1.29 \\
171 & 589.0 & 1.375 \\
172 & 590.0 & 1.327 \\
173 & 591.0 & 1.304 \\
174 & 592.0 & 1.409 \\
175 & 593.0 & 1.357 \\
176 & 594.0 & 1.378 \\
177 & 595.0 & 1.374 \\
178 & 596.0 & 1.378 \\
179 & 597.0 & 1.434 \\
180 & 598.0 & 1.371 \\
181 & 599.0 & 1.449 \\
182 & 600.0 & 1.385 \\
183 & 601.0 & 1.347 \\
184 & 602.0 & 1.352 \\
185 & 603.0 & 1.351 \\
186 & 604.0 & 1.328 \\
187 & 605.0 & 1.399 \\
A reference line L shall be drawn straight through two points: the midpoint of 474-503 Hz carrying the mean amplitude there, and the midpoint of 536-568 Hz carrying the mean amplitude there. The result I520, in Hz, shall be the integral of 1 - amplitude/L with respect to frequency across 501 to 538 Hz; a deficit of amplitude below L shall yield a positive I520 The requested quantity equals -4.3 Hz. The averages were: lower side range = 1.01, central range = 1.25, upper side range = 1.26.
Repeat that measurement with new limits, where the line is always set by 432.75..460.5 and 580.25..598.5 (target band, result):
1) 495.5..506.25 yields -1.6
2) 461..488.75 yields 7.0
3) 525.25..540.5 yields 0.5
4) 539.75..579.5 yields -0.2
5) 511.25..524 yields -0.8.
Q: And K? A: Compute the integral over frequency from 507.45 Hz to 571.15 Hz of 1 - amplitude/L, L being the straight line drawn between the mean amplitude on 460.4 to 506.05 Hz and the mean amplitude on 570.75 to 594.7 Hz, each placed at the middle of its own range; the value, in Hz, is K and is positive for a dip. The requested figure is -4.4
